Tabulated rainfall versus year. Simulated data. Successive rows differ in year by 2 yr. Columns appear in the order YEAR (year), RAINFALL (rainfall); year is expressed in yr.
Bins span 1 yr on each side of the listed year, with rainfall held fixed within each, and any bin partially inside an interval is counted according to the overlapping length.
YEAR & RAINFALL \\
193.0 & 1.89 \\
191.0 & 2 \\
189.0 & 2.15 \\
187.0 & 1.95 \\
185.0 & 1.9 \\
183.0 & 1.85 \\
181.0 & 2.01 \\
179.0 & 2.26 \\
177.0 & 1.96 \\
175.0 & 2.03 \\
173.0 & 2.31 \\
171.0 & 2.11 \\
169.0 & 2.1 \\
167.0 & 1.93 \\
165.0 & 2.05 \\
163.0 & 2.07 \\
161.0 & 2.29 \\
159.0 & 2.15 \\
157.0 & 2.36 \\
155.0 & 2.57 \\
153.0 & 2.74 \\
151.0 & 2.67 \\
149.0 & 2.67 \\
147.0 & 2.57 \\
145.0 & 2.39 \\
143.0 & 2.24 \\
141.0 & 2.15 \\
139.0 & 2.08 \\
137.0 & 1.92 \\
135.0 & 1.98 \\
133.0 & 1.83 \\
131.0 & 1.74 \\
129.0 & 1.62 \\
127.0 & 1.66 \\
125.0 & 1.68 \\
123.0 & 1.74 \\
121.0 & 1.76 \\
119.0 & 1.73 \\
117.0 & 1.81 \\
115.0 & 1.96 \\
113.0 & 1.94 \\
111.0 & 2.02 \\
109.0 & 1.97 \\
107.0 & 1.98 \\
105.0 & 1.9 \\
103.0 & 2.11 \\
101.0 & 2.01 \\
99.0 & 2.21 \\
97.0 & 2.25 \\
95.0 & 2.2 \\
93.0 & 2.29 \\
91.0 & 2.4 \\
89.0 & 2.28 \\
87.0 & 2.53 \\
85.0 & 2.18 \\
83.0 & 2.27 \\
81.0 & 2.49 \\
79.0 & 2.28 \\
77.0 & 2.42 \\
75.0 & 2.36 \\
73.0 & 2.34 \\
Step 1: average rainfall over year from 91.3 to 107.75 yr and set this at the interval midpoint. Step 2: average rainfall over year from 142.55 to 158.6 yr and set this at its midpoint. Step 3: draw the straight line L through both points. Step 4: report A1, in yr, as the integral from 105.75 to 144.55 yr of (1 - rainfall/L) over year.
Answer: 7.25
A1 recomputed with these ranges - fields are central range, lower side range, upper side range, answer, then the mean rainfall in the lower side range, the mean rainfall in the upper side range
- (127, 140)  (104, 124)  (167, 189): 0.6 yr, 1.88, 2.05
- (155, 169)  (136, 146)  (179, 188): -0.7 yr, 2.16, 1.96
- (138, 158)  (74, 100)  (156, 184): -2.6 yr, 2.32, 2.11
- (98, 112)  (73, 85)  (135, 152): 1.8 yr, 2.35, 2.32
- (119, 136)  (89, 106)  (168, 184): 3.1 yr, 2.18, 2.08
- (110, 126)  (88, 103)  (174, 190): 2.5 yr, 2.23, 2.01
